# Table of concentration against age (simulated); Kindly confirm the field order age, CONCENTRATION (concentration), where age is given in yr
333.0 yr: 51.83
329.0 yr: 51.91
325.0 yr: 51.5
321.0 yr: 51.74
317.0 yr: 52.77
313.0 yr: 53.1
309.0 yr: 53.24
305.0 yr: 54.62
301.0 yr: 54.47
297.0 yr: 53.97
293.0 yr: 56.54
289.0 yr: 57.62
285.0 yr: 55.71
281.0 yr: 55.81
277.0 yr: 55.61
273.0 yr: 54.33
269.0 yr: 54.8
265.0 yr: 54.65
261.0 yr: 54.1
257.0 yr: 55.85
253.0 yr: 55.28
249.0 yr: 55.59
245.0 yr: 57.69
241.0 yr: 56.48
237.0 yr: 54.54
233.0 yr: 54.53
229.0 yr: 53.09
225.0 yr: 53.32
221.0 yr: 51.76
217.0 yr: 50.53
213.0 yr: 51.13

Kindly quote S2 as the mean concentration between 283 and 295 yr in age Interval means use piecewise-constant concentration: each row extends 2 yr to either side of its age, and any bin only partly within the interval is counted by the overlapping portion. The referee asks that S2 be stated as 56.6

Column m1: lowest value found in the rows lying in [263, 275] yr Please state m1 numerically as 54.33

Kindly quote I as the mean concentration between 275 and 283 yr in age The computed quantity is 55.7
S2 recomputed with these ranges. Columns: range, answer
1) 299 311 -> 54.1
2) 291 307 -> 54.9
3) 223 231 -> 53.2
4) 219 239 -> 53.4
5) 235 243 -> 55.5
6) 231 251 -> 55.8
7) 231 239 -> 54.5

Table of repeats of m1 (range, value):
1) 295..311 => 53.24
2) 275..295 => 55.61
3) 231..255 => 54.53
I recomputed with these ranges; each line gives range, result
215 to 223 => 51.1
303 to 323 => 53.1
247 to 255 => 55.4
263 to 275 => 54.6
